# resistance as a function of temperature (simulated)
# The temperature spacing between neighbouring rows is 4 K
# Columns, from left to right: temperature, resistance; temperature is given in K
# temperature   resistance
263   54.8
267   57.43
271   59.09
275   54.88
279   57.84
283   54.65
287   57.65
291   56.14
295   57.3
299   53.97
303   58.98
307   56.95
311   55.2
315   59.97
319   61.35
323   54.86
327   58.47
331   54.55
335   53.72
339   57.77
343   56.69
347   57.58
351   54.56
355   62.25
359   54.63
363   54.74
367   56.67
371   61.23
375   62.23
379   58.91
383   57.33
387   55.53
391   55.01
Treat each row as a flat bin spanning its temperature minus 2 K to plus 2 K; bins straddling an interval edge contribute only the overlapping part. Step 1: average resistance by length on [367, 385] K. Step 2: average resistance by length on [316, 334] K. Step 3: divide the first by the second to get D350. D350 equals 1.04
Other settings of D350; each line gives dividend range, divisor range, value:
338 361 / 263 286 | 1.01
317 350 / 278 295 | 1.00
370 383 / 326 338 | 1.08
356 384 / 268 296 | 1.02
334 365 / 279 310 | 1.00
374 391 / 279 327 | 1.01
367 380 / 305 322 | 1.04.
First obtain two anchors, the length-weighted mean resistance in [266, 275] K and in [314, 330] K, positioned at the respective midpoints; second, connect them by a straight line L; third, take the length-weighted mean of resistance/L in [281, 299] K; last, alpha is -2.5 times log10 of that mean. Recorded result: 0.03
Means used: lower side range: 57.6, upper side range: 58.3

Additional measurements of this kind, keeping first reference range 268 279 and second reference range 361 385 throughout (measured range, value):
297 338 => 0.02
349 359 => 0.01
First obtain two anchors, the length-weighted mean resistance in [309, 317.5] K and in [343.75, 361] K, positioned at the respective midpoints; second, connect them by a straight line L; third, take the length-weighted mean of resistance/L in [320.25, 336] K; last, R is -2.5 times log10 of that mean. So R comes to 0.034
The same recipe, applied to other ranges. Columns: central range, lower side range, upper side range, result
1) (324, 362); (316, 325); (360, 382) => 0.03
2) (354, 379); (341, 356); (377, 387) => -0.02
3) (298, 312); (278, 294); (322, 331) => 0.00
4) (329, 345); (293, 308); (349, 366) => 0.02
